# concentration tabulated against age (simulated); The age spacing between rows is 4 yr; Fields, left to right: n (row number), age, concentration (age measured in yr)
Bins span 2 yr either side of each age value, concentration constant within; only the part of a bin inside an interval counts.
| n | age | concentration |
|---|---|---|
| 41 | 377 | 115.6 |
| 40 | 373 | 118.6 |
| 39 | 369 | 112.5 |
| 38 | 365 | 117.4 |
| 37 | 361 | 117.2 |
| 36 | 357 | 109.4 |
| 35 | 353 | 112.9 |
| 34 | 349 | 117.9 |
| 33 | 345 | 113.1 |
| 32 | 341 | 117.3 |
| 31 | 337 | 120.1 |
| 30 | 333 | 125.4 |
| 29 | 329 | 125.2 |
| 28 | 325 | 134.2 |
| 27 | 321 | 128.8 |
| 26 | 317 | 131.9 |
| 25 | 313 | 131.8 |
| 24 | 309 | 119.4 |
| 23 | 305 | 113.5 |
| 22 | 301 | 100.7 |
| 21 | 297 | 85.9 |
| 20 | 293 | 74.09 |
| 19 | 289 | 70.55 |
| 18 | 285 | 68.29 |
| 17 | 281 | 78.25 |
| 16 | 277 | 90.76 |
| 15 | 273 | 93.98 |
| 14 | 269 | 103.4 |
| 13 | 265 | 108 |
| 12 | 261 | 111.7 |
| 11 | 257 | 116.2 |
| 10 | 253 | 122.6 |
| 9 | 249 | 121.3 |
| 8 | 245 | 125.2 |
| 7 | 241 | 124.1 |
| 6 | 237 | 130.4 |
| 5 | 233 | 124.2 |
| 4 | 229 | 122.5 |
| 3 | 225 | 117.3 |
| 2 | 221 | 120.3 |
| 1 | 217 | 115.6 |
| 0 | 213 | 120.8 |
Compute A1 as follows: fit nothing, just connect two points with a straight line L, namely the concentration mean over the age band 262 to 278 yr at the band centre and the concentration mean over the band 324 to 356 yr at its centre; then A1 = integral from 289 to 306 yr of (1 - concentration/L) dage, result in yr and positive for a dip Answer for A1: 2.9 yr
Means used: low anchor 100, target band 89.7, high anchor 120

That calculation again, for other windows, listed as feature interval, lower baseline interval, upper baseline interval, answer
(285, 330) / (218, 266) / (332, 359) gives 3.57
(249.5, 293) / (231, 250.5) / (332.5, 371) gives 9.42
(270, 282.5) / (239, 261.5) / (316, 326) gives 3.54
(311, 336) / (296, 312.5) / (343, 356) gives -4.12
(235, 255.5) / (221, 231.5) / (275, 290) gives -3.67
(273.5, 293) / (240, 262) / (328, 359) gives 6.76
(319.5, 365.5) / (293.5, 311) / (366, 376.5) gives -4.17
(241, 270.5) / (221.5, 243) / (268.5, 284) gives -3.15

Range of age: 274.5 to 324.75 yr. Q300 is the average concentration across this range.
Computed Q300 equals 101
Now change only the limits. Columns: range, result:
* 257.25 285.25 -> 96.5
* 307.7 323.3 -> 128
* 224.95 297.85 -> 105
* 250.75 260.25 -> 118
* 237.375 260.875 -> 122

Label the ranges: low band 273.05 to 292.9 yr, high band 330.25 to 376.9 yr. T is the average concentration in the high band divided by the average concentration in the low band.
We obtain 1.49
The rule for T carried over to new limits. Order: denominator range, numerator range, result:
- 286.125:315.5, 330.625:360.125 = 1.18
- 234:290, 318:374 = 1.13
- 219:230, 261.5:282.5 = 0.81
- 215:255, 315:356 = 1.00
